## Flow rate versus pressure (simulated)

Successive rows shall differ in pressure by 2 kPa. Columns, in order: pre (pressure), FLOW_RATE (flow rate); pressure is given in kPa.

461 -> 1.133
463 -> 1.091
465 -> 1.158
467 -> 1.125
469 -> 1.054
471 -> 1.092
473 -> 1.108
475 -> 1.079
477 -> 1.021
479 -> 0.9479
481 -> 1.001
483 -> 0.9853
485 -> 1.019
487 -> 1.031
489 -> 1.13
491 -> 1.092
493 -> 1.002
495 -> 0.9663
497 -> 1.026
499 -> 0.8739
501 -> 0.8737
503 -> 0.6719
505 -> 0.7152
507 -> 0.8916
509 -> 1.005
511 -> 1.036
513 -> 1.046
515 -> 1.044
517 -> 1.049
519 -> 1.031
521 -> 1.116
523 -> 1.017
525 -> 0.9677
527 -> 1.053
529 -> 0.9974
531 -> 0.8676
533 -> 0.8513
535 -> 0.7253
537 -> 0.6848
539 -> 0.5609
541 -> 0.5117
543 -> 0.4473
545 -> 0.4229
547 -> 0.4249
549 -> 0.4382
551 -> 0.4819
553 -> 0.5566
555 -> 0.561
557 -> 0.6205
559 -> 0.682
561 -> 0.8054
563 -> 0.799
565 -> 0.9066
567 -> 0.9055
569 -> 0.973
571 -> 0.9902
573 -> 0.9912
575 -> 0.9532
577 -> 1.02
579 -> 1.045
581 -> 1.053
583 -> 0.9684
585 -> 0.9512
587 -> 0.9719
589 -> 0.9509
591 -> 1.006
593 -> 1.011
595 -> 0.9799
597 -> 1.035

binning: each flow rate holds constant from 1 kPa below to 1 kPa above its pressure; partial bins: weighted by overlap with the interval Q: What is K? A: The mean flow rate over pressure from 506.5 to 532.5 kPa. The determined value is 1.01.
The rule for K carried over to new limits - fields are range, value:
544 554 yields 0.465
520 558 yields 0.7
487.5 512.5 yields 0.944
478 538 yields 0.957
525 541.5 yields 0.801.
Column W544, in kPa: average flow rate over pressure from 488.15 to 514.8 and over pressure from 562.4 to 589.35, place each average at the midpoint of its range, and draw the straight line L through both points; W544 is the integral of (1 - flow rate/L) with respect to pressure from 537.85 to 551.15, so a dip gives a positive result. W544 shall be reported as 6.76 kPa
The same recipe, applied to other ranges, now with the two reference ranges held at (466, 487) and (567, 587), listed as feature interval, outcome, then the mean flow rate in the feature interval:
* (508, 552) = 9.0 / 0.808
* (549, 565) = 5.6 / 0.647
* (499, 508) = 2.0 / 0.798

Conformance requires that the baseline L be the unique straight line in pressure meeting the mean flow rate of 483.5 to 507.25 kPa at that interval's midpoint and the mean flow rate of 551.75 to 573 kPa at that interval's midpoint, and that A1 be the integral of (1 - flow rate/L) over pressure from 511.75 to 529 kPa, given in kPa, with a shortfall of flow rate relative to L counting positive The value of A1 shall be -2.98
